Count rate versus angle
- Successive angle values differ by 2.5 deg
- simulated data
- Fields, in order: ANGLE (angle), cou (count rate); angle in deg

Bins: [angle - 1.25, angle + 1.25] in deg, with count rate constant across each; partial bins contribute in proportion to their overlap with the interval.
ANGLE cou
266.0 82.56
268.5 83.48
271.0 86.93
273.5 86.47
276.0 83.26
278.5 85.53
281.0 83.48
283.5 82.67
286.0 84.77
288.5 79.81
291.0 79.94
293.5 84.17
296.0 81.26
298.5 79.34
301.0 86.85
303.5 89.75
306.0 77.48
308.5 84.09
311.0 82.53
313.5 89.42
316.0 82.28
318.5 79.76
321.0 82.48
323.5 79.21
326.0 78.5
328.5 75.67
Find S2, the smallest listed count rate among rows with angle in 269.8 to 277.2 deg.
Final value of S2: 83.26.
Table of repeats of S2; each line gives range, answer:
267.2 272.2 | 83.48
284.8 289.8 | 79.81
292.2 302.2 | 79.34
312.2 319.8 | 79.76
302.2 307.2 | 77.48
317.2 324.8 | 79.21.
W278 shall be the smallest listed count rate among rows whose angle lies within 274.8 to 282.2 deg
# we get 83.26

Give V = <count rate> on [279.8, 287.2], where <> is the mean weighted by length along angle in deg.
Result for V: 83.6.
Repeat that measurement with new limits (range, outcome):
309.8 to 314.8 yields 86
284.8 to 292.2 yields 81.5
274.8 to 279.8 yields 84.4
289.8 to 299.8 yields 81.2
